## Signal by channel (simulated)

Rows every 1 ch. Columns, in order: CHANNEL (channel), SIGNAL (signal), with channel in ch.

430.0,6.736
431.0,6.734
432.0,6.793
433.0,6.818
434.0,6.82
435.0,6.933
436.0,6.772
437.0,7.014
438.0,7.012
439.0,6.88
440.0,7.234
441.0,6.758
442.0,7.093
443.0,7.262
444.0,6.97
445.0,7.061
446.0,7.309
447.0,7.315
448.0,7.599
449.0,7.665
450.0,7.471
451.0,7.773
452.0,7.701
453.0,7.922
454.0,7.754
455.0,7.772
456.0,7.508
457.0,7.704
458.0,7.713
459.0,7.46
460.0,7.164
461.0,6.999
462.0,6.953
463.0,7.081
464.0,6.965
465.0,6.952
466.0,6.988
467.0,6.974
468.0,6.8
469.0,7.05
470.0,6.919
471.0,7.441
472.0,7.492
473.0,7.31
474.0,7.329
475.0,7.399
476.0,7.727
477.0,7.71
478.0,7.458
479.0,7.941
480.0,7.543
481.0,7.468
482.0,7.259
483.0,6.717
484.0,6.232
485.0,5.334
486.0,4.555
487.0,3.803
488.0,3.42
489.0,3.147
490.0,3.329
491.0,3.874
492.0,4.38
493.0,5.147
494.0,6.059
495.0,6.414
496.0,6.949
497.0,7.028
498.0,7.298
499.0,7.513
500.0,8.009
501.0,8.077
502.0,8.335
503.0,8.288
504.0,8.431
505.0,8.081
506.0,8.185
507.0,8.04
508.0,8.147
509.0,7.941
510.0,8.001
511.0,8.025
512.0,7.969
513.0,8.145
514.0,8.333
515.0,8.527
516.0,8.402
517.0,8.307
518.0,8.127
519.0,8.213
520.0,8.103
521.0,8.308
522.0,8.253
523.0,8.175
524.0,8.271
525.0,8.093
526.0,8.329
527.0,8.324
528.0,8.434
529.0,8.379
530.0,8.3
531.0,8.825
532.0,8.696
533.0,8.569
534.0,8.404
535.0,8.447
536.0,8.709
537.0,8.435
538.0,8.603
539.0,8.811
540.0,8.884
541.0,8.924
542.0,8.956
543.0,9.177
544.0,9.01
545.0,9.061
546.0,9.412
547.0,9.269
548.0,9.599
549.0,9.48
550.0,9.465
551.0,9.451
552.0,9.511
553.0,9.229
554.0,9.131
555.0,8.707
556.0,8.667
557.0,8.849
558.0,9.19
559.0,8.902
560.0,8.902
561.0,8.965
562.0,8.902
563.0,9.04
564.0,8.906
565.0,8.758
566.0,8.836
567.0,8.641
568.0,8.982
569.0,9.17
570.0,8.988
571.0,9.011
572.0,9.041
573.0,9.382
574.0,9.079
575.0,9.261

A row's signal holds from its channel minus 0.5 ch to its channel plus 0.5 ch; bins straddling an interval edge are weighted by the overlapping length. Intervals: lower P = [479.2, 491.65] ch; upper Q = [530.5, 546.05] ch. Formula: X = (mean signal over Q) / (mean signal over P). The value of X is 1.67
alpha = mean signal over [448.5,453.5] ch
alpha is 7.71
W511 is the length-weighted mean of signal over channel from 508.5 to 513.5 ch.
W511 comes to 8.02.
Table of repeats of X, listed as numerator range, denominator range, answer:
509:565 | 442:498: 1.29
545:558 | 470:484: 1.25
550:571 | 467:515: 1.30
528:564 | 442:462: 1.20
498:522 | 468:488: 1.20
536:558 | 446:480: 1.23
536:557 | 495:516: 1.14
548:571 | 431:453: 1.26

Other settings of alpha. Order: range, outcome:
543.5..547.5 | 9.19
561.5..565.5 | 8.9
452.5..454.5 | 7.84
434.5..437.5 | 6.91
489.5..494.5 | 4.56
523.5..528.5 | 8.29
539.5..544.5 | 8.99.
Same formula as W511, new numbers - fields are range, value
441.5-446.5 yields 7.14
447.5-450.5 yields 7.58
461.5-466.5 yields 6.99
